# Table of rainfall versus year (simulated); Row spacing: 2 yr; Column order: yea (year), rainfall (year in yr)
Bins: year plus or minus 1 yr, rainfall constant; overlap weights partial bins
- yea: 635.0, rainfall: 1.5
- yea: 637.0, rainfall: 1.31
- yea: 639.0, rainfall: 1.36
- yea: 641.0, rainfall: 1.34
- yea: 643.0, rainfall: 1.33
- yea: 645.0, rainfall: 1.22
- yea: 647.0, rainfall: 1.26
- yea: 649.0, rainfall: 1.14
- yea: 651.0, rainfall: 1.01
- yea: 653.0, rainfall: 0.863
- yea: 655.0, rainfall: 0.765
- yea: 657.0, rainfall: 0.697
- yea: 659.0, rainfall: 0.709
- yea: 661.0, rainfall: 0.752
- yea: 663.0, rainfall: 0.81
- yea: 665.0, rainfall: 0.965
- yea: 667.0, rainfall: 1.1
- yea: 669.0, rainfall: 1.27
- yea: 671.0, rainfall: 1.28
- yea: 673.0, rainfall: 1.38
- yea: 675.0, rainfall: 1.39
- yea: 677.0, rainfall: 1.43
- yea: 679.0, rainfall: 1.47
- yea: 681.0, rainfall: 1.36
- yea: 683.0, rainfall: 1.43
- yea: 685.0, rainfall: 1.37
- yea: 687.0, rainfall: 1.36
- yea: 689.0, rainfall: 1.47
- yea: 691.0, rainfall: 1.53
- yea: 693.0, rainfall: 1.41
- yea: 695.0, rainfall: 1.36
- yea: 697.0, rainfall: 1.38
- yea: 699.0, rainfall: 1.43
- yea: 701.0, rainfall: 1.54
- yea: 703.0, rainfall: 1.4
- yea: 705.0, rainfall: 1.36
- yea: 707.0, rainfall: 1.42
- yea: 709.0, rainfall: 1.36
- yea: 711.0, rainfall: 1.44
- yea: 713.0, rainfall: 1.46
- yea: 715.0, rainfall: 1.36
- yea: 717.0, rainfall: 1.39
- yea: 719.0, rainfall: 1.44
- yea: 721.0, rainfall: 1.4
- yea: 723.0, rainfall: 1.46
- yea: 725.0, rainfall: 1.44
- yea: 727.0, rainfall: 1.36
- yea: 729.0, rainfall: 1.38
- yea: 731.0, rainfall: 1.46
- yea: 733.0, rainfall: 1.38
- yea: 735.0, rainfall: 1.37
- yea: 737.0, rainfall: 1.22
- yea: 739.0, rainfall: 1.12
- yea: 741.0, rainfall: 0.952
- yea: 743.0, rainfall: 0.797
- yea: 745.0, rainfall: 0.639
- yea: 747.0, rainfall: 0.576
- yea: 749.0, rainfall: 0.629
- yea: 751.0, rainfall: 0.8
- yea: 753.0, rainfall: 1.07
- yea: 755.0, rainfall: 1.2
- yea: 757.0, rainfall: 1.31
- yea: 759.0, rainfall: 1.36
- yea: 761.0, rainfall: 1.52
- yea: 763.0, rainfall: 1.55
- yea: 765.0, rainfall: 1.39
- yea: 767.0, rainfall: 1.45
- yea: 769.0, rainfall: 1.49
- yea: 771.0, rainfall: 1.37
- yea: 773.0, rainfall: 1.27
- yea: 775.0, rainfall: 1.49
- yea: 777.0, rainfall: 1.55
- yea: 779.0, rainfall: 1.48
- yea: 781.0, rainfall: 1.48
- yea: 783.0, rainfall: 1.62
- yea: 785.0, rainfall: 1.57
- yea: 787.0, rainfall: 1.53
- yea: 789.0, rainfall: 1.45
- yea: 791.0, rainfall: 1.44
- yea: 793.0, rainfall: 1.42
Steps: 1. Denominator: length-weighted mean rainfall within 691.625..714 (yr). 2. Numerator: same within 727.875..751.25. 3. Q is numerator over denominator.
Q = 0.7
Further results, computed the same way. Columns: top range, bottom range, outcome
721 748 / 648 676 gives 1.16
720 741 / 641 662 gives 1.35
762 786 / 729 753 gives 1.46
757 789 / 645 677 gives 1.41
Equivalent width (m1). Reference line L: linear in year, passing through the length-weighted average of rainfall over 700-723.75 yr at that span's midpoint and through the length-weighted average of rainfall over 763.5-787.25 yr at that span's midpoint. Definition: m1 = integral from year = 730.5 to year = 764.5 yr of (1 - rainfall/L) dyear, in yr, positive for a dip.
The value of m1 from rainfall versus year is 7.9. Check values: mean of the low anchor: 1.42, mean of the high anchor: 1.47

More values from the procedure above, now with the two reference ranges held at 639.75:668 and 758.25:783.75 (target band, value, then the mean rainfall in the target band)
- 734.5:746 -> 2.9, 1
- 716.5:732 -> -1.7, 1.42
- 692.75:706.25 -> -2.6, 1.41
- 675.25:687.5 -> -3.3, 1.4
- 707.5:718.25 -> -1.5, 1.4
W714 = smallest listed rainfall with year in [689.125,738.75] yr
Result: 1.22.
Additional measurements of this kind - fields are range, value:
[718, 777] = 0.576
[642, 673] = 0.697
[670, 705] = 1.28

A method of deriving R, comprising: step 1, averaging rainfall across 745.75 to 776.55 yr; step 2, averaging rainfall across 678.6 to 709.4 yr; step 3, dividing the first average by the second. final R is 0.87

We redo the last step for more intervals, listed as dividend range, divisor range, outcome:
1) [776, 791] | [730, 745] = 1.32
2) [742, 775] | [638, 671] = 1.11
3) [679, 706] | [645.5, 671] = 1.47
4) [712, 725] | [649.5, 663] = 1.75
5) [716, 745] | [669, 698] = 0.91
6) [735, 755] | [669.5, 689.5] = 0.65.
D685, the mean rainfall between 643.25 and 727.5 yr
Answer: 1.27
